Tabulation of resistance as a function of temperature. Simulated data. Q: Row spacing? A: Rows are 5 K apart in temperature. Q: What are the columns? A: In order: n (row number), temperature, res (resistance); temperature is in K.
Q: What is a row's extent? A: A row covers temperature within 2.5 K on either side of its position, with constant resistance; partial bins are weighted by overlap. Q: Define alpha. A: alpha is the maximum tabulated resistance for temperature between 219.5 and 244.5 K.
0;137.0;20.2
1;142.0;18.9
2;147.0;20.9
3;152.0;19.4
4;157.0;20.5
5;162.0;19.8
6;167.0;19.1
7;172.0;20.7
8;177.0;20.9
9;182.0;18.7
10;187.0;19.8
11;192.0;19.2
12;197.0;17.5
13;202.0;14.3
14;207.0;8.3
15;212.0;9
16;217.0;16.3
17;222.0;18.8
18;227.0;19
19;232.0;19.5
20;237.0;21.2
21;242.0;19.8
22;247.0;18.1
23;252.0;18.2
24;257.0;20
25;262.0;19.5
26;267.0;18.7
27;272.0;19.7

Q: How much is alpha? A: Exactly 21.2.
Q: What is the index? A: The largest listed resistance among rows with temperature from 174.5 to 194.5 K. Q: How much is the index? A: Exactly 20.9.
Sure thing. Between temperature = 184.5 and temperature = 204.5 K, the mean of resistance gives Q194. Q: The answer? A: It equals 17.7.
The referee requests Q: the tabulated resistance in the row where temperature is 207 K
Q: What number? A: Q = 8.3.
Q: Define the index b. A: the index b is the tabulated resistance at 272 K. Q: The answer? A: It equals 19.7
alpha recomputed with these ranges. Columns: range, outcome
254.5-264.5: 20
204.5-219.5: 16.3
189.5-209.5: 19.2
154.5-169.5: 20.5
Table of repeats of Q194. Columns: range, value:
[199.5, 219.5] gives 12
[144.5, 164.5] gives 20.1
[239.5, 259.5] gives 19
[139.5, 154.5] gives 19.7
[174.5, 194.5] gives 19.6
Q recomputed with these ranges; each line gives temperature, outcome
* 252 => 18.2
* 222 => 18.8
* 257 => 20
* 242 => 19.8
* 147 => 20.9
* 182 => 18.7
